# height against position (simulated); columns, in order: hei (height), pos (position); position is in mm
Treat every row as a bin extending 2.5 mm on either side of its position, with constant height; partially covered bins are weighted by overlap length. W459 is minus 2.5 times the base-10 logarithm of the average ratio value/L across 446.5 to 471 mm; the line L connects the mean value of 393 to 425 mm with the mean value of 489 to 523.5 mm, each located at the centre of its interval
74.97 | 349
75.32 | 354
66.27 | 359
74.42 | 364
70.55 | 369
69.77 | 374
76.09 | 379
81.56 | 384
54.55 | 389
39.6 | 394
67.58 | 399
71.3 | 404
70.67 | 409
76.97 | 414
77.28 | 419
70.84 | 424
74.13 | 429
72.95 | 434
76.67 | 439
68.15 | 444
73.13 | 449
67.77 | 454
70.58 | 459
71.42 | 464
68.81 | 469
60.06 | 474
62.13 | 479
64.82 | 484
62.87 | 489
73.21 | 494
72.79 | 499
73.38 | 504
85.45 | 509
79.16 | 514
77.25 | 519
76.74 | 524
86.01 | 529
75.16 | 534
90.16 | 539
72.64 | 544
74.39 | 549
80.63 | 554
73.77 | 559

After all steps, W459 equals 0.03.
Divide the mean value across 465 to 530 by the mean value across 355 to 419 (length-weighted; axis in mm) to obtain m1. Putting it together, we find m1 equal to 1.05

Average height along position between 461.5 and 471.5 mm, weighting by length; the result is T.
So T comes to 70.1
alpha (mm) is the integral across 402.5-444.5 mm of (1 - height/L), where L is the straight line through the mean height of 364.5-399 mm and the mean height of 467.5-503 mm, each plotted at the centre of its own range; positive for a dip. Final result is -4.58 mm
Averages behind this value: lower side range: 66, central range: 73.5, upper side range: 66.6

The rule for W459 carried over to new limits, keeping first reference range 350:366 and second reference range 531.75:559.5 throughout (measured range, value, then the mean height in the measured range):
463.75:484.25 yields 0.17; 64.9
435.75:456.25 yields 0.05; 71.5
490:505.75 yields 0.07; 72.1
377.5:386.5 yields -0.09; 79.1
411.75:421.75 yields -0.04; 77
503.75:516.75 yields -0.05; 80.3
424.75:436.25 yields 0.02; 73.1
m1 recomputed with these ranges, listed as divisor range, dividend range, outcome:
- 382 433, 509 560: 1.16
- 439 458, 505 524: 1.13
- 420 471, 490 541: 1.09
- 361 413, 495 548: 1.16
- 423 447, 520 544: 1.11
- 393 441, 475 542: 1.06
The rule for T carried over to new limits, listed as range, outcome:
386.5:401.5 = 53.9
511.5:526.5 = 77.7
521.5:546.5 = 80.1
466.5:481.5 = 63.7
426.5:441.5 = 74.6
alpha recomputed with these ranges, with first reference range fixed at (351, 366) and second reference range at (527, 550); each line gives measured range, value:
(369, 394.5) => 2.1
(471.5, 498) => 4.3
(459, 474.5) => 1.7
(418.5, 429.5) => 0.2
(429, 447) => 0.6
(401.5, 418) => 0.2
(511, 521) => 0.0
